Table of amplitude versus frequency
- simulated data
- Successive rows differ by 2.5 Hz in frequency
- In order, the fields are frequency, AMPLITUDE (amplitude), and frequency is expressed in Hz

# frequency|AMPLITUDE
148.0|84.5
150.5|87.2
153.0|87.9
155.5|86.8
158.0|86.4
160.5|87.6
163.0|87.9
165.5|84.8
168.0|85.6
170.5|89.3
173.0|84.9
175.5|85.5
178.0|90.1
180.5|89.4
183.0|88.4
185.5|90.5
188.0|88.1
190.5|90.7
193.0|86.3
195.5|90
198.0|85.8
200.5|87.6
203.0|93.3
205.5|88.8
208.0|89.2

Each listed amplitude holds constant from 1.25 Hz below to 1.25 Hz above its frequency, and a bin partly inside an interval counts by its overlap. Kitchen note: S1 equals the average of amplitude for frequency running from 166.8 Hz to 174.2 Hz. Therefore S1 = 86.6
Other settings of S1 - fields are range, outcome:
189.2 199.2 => 88.2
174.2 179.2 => 87.7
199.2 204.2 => 90.4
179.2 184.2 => 88.9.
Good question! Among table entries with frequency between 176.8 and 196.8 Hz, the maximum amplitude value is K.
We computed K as 90.7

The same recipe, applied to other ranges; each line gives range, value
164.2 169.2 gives 85.6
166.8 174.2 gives 89.3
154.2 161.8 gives 87.6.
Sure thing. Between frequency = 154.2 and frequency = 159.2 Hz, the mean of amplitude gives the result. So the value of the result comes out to 86.6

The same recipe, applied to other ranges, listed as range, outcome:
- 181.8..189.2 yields 89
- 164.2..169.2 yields 85.2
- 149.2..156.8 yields 87.3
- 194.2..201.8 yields 87.8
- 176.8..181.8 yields 89.7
